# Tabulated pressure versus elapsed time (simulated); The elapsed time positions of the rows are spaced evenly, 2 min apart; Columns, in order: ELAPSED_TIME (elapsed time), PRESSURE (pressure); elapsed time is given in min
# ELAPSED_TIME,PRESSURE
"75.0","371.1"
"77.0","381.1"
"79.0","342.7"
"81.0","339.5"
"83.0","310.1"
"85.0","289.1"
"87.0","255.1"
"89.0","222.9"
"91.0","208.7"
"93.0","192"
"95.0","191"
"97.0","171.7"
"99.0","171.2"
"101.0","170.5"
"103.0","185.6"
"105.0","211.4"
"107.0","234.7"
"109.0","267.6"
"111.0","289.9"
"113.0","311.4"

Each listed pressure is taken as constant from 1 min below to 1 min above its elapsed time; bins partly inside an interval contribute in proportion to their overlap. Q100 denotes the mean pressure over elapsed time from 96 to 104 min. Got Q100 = 175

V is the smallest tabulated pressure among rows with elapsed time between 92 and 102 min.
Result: 170.5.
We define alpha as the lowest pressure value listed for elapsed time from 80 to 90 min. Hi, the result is 222.9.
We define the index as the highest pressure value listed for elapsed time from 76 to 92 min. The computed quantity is 381.1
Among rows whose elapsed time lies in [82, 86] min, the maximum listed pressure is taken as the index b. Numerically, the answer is 310.1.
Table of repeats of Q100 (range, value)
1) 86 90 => 239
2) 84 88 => 272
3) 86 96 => 214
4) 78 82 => 341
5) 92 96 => 192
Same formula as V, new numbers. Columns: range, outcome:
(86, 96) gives 191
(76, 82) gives 339.5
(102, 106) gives 185.6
